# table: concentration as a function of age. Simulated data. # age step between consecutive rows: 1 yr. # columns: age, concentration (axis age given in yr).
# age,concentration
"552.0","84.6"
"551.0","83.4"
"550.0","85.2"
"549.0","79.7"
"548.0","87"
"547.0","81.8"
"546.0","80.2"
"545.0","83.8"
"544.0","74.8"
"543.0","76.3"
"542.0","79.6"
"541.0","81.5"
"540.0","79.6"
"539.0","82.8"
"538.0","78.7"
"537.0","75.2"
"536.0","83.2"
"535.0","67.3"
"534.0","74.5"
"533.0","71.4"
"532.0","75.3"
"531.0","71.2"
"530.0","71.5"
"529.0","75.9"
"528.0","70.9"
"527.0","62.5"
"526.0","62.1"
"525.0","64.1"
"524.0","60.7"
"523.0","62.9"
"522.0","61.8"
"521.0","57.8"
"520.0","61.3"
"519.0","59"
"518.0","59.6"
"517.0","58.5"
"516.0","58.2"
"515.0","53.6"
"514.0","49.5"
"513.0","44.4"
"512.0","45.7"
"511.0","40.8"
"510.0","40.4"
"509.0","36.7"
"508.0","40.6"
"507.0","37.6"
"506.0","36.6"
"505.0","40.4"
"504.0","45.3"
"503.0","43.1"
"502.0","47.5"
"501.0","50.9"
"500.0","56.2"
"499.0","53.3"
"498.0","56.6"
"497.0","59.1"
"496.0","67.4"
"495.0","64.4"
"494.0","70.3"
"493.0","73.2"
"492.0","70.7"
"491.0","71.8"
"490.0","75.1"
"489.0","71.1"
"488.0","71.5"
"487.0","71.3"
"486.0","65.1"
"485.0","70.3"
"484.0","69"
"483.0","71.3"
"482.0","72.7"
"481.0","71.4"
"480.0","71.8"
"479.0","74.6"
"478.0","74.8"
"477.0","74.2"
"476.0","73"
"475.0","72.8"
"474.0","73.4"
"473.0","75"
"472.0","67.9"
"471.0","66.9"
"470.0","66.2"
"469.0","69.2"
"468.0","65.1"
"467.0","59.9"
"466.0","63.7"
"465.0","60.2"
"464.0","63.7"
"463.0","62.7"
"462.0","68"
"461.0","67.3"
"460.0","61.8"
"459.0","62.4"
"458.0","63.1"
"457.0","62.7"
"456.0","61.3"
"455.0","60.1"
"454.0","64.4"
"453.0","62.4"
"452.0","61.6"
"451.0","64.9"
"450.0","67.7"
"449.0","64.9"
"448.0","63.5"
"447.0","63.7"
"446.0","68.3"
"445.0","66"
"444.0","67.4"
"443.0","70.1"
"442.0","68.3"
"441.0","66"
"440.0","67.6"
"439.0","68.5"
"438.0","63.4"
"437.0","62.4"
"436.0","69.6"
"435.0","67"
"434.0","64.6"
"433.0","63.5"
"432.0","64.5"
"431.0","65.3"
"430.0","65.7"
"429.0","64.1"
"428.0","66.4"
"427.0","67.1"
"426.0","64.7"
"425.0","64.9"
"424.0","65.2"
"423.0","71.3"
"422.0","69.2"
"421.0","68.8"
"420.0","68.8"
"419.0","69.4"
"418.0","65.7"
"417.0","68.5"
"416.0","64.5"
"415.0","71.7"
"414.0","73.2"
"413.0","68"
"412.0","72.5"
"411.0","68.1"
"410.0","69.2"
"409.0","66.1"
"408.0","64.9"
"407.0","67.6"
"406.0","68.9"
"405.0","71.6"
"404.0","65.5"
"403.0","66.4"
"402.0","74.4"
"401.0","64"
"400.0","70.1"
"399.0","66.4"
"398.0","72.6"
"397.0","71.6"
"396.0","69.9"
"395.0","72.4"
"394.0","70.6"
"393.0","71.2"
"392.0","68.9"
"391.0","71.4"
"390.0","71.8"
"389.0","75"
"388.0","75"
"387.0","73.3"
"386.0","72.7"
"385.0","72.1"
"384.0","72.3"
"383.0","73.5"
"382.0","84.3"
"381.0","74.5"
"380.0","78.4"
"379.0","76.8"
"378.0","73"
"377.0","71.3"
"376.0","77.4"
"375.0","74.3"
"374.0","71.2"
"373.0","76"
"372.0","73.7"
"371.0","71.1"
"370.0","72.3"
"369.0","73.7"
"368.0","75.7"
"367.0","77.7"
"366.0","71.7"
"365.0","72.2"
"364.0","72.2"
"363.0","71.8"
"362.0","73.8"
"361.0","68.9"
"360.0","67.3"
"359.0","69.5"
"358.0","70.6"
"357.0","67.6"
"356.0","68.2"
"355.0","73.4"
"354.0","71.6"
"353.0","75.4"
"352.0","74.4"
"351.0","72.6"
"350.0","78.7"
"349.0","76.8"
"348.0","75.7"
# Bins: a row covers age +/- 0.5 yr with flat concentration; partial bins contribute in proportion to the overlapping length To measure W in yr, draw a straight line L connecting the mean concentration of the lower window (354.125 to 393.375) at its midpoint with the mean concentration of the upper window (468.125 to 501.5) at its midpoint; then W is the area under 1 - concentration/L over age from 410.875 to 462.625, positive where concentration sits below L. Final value 3.2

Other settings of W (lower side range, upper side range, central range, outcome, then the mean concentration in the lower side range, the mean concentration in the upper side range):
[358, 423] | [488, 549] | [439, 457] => 0.7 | 71.3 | 63.4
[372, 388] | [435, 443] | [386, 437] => 1.4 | 74.7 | 66.8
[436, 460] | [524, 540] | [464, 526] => 7.1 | 64.9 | 72.3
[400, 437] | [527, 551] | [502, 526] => 7.9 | 67.5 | 77.5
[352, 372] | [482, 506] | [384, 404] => -0.4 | 71.9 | 62.1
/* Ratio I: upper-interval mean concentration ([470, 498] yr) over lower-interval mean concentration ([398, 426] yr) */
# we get 1.03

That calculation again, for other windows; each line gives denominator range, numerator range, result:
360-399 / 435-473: 0.89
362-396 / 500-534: 0.75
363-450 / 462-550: 0.94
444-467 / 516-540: 1.07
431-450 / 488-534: 0.88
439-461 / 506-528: 0.82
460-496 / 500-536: 0.81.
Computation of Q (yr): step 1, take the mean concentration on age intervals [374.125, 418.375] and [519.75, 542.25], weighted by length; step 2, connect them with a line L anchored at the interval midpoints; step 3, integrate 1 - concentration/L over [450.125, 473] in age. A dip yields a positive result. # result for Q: 2.2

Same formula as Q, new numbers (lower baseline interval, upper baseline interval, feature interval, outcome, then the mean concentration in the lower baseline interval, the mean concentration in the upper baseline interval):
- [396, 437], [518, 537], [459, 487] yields -0.4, 67.8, 67.4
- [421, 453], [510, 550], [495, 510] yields 4.3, 66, 68.2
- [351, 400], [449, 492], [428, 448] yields 1.0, 72.7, 67.7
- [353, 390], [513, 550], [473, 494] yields -0.3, 73.2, 70.2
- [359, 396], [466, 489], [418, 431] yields 0.9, 73.2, 70.2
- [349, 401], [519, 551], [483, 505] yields 3.2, 72.7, 73.5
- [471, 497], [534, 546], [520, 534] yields 1.8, 71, 78.3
